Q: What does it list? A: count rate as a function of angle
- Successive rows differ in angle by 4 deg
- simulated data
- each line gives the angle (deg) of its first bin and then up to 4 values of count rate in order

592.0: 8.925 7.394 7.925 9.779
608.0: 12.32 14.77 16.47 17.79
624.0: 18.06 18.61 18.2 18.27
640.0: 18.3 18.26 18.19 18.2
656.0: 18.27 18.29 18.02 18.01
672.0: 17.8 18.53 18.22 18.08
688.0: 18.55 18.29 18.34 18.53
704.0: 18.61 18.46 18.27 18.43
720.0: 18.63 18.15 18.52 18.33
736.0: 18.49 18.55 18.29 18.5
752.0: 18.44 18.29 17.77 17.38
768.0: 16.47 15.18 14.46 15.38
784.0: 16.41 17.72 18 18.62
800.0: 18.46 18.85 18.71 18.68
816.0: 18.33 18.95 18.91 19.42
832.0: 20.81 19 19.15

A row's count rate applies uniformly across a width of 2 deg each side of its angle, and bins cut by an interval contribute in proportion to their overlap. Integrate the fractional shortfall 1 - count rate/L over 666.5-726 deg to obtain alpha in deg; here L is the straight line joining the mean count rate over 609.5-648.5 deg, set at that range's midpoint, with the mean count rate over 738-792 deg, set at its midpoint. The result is -3.2 deg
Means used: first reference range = 17.6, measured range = 18.3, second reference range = 17.2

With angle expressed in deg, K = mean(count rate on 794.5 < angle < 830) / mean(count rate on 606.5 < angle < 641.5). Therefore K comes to 1.10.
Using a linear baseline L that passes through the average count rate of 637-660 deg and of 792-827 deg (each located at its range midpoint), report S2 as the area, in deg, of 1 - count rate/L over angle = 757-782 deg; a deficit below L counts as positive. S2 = 3.2 deg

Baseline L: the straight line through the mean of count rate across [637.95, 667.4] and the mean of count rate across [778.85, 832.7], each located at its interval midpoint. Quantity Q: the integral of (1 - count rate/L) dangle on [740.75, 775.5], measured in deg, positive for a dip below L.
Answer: 1.7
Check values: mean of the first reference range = 18.2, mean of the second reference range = 18.4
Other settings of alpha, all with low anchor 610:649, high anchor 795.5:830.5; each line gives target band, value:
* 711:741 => -0.25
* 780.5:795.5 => 1.09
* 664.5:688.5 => -0.26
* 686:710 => -0.48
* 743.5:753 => -0.01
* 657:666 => -0.15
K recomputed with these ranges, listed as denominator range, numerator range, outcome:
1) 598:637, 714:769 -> 1.20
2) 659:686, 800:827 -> 1.03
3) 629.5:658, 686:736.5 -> 1.01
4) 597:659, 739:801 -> 1.08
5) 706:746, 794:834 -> 1.03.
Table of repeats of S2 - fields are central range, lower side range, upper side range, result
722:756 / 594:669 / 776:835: -1.9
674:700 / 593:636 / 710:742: -2.2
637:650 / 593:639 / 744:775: -2.8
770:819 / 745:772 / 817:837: 3.0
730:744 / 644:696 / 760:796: -1.0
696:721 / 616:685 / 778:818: -0.6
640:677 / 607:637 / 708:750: -1.6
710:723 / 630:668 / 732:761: -0.1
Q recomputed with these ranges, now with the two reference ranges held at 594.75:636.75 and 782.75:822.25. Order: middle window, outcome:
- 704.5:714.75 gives -1.2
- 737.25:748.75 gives -0.9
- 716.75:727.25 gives -1.1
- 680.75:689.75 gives -1.3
